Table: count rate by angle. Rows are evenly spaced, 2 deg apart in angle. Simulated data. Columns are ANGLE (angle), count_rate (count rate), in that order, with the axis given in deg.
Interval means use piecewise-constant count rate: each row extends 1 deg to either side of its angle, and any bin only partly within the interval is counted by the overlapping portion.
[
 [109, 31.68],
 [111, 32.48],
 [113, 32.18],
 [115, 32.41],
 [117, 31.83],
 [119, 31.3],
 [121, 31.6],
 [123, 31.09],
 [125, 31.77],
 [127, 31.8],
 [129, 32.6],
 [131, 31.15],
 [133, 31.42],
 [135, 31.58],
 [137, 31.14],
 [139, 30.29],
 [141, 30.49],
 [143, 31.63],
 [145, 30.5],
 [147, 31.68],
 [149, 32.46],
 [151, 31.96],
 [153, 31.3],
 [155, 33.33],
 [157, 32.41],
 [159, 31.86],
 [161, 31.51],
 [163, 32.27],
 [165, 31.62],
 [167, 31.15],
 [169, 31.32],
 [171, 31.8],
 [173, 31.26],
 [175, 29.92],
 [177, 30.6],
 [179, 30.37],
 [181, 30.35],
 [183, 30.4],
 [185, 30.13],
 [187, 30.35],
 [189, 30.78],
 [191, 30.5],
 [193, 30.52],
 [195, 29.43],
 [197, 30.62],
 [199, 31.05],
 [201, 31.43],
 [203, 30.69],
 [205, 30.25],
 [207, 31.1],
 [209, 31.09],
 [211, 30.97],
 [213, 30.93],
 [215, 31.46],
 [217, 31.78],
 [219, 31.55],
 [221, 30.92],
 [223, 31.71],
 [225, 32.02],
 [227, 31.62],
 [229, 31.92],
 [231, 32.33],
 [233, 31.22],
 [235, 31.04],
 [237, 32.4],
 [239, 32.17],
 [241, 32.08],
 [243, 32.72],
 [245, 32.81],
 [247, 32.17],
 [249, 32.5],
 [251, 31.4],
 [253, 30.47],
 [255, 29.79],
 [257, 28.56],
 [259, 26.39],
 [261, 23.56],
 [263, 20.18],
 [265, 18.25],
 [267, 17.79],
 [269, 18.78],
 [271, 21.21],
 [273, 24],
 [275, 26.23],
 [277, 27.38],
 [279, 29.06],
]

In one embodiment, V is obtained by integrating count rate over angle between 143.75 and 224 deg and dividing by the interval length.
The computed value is 31.1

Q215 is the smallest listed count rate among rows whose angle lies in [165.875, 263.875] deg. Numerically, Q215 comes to 20.18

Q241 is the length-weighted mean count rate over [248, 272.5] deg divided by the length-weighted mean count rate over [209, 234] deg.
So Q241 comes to 0.79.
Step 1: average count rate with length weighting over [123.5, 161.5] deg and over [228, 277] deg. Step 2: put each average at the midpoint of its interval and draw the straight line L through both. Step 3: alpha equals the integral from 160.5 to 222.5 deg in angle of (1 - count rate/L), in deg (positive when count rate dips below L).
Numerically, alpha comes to -1.98 deg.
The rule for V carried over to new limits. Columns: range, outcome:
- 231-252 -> 32.1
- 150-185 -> 31.3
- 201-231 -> 31.3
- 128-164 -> 31.6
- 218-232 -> 31.7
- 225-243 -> 31.9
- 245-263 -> 29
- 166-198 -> 30.6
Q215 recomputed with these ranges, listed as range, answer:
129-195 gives 29.43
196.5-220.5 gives 30.25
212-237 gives 30.92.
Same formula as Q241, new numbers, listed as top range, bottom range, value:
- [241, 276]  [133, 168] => 0.84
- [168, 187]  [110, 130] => 0.96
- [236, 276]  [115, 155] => 0.86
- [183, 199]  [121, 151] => 0.97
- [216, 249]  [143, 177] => 1.01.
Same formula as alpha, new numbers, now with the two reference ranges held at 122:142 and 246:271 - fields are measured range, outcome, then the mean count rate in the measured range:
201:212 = -1.1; 30.9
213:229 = -2.5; 31.6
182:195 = -0.7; 30.4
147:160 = -0.8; 32.2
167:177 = -0.5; 31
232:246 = -2.9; 32.1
